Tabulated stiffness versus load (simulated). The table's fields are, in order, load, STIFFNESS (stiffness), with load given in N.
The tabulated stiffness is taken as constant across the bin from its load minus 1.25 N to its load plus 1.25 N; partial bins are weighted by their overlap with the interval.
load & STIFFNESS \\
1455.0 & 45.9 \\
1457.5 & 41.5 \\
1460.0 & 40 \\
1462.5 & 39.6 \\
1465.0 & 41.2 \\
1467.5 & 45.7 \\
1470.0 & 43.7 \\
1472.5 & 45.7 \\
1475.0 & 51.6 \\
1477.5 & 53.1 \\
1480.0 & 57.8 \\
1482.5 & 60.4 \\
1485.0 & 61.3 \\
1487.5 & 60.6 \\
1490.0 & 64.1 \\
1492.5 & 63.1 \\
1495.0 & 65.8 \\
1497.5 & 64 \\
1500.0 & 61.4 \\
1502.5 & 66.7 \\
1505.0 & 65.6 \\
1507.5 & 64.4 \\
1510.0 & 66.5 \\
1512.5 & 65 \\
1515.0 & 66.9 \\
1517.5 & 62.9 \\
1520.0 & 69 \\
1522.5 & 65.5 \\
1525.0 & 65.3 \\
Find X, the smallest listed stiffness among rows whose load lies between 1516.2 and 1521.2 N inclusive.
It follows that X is 62.9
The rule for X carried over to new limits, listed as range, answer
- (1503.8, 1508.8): 64.4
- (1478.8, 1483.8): 57.8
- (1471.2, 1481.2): 45.7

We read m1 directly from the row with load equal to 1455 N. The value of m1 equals 45.9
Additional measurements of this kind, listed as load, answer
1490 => 64.1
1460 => 40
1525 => 65.3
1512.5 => 65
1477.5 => 53.1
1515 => 66.9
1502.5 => 66.7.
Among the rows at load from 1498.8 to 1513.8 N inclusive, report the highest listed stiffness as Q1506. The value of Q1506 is 66.7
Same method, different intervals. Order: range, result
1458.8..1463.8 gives 40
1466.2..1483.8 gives 60.4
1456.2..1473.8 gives 45.7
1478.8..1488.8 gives 61.3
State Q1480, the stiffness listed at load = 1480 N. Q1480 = 57.8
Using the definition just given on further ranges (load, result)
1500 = 61.4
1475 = 51.6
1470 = 43.7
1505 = 65.6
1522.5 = 65.5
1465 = 41.2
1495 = 65.8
